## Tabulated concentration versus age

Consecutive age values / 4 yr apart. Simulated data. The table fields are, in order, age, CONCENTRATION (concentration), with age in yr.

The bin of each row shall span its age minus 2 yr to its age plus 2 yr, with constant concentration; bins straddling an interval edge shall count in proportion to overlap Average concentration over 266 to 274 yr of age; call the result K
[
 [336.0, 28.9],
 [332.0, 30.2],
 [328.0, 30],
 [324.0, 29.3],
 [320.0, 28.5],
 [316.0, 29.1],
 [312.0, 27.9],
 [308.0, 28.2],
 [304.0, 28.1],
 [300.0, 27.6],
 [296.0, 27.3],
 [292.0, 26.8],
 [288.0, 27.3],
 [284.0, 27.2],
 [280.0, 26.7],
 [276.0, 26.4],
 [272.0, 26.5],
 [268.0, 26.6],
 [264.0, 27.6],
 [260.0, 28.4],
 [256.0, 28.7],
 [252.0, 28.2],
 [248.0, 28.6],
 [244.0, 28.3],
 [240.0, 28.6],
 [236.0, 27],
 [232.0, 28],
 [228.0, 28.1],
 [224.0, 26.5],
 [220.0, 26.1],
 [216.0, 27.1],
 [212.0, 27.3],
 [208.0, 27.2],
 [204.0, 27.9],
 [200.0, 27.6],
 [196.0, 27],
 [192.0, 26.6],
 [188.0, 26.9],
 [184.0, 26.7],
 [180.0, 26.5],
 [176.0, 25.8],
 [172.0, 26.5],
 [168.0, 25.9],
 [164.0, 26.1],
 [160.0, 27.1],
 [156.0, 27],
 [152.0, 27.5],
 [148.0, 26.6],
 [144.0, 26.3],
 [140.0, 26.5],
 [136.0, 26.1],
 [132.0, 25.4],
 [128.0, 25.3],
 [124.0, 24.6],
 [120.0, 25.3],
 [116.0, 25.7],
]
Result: 26.6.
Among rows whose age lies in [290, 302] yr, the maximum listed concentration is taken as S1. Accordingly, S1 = 27.6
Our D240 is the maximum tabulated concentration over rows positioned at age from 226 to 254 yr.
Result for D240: 28.6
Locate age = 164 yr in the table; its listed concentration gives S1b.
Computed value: 26.1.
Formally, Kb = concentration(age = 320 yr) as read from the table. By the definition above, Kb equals 28.5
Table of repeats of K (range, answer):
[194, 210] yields 27.4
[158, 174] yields 26.4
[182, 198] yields 26.8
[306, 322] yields 28.4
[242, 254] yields 28.4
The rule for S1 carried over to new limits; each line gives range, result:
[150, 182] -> 27.5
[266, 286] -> 27.2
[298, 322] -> 29.1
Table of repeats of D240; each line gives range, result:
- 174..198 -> 27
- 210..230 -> 28.1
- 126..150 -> 26.6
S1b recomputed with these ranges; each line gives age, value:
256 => 28.7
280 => 26.7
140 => 26.5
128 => 25.3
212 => 27.3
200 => 27.6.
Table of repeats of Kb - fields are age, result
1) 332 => 30.2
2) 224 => 26.5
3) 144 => 26.3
